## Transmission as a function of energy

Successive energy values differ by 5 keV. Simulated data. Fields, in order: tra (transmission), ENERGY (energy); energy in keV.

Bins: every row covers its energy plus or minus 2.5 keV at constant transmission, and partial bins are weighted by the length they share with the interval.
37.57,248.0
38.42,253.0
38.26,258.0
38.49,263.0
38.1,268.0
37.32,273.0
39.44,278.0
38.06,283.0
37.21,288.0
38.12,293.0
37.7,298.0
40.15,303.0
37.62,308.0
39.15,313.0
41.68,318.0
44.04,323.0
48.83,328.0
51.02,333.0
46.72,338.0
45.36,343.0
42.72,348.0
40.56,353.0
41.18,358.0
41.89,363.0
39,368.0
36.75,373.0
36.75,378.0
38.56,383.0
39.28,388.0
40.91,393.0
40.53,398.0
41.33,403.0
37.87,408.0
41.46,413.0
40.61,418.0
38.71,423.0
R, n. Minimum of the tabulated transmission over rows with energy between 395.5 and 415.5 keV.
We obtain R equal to 37.87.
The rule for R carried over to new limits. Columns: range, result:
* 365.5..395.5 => 36.75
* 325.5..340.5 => 46.72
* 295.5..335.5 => 37.62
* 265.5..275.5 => 37.32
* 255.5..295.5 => 37.21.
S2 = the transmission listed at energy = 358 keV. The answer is 41.18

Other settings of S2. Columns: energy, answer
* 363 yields 41.89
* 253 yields 38.42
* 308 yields 37.62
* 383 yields 38.56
